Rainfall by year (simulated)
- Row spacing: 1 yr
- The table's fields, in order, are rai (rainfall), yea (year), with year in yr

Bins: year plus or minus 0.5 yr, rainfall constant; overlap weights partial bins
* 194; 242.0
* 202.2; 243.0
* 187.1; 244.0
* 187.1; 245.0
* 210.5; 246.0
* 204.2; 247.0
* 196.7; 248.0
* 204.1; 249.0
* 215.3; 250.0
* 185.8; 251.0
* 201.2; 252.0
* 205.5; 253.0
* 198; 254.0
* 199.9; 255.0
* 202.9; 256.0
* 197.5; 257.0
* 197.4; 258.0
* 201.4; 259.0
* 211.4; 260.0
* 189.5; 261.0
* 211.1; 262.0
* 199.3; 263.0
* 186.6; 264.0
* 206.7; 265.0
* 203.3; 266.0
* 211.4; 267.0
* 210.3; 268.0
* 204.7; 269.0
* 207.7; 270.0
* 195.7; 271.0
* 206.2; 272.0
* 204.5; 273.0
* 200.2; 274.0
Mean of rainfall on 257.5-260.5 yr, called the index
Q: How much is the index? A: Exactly 203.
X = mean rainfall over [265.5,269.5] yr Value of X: 207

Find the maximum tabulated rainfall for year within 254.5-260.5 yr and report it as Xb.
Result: 211.4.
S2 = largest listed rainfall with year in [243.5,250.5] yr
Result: 215.3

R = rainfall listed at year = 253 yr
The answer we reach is 205.5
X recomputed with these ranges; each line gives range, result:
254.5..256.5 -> 201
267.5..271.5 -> 205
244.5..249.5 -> 201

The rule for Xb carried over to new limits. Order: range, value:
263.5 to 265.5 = 206.7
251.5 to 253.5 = 205.5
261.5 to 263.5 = 211.1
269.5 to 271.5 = 207.7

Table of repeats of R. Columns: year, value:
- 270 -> 207.7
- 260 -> 211.4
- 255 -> 199.9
